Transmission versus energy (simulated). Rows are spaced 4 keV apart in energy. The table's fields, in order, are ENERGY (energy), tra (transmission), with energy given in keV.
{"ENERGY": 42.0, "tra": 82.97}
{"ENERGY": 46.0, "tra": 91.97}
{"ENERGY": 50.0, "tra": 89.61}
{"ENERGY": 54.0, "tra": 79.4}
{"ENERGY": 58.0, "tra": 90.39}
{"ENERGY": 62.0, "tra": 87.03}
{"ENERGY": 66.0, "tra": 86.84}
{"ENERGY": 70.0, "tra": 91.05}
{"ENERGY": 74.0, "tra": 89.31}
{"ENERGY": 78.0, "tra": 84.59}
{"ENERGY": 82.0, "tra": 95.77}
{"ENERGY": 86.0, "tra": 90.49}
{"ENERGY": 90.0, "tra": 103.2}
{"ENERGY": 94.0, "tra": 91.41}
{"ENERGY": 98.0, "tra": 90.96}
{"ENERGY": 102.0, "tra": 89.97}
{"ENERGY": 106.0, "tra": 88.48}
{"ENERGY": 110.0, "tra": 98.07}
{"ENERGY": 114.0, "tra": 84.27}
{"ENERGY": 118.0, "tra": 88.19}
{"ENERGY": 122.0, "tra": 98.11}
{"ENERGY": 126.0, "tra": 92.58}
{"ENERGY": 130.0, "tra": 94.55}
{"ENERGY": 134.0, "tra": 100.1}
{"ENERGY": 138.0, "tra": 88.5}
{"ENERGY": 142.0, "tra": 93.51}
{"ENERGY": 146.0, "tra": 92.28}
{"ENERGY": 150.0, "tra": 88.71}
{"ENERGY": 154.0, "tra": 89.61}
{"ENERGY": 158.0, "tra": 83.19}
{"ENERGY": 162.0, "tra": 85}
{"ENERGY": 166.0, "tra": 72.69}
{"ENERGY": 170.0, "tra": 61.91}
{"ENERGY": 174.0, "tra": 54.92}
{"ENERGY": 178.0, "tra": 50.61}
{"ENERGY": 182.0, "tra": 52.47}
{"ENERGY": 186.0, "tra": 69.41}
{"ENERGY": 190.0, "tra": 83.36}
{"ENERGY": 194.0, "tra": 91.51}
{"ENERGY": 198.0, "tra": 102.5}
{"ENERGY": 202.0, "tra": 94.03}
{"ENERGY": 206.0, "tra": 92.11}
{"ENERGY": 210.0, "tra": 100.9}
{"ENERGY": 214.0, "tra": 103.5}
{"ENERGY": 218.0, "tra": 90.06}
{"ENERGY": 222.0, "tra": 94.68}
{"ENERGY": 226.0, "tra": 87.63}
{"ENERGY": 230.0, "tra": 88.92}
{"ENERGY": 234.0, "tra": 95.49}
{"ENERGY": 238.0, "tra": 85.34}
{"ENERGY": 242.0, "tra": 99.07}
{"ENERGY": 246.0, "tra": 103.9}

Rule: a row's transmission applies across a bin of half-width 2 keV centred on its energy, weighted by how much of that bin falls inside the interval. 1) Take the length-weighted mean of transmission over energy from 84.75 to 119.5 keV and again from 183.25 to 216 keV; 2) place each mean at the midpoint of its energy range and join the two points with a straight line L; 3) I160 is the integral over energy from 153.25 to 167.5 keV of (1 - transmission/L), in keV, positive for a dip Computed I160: 1.4 keV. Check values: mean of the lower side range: 91.7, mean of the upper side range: 91.3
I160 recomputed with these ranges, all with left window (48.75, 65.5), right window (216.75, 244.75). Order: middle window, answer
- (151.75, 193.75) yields 8.76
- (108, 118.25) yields -0.26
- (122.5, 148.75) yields -1.40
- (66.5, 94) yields -1.51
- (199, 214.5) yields -1.05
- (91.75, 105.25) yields -0.46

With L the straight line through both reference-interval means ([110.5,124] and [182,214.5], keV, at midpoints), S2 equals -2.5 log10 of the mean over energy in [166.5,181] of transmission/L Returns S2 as 0.49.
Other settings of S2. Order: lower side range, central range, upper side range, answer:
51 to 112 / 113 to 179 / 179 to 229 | 0.06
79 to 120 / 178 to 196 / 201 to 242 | 0.29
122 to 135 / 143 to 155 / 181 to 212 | 0.03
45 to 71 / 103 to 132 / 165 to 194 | -0.20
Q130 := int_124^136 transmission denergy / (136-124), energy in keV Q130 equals 95.7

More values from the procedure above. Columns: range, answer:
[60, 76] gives 88.6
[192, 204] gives 96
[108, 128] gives 92.2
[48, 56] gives 84.5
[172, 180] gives 52.8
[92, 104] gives 90.8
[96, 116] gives 90.3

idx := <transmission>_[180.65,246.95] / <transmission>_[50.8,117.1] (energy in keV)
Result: 1.0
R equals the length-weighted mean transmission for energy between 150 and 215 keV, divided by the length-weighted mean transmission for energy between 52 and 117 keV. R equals 0.9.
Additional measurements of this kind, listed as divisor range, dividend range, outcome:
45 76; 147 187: 0.81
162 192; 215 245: 1.42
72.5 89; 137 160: 0.98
